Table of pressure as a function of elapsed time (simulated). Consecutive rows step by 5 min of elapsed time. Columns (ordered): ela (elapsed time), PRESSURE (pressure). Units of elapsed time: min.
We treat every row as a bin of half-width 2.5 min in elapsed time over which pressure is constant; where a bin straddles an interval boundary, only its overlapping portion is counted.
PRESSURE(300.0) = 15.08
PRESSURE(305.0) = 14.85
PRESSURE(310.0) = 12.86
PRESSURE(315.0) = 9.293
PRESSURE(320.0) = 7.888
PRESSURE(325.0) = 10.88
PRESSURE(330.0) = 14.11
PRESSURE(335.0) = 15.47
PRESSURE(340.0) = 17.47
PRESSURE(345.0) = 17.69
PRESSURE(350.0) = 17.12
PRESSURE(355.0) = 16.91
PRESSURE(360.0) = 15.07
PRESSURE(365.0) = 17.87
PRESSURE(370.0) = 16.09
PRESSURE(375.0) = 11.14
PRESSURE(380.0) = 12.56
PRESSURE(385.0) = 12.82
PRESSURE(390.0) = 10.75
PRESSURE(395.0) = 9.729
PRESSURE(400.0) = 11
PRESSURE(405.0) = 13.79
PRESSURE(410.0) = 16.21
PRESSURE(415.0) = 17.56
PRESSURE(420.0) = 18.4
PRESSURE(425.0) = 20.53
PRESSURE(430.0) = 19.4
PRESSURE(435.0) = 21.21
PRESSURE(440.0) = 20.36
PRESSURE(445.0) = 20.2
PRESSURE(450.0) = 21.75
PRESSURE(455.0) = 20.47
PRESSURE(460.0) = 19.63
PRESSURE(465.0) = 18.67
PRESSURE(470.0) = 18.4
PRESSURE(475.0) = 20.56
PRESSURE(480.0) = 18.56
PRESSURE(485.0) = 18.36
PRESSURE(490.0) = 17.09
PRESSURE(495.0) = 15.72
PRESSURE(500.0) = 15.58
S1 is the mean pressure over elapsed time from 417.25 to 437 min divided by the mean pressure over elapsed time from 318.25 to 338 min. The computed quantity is 1.6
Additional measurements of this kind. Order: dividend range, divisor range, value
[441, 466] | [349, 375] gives 1.26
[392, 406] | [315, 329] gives 1.14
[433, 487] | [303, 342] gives 1.55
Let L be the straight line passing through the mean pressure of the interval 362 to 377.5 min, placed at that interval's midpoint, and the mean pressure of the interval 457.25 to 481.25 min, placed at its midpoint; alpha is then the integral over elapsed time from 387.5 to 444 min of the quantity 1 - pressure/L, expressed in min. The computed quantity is 2.4 min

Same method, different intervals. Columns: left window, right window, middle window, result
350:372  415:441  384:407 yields 8.5 min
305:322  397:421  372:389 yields 2.0 min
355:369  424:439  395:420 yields 6.0 min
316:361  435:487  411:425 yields -0.2 min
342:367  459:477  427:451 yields -2.4 min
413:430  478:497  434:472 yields -3.8 min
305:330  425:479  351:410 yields 5.5 min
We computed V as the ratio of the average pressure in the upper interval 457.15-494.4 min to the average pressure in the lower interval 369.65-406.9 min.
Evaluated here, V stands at 1.6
